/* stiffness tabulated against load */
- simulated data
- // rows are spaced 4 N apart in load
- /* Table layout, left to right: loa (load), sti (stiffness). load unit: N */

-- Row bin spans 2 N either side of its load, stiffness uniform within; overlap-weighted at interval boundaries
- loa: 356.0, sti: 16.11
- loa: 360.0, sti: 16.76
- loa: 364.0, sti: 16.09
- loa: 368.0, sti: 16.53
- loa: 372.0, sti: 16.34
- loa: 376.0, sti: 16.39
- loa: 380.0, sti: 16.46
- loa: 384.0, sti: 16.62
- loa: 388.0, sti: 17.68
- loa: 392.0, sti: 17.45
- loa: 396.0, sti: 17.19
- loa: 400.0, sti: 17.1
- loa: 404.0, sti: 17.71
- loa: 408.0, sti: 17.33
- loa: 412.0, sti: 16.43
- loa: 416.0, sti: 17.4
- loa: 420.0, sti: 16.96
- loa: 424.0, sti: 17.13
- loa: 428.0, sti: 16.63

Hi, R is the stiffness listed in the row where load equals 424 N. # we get 17.13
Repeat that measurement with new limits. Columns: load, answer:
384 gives 16.62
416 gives 17.4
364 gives 16.09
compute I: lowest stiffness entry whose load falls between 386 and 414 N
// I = 16.43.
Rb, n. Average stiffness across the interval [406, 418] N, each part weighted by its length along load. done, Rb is 17.1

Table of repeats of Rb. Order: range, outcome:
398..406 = 17.4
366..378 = 16.4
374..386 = 16.5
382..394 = 17.2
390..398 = 17.3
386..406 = 17.4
